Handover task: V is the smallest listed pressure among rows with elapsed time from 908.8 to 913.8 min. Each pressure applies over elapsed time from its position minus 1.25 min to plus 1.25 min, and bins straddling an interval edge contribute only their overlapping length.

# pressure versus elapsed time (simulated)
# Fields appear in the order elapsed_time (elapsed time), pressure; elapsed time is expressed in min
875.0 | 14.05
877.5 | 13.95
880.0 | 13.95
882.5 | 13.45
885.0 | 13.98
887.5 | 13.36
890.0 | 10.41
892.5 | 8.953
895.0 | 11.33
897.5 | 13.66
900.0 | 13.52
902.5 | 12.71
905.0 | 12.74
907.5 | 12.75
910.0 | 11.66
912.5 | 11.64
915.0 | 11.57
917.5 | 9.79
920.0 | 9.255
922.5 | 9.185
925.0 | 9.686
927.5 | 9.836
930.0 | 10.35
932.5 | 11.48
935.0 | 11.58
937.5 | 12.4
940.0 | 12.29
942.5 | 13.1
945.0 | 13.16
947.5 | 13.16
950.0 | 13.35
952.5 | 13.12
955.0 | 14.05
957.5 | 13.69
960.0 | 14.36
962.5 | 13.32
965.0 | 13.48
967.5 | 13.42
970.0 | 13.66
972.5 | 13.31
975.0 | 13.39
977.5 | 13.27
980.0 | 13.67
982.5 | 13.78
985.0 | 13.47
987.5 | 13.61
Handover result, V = 11.64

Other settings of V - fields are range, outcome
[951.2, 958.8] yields 13.12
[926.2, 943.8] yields 9.836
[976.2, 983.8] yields 13.27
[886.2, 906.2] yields 8.953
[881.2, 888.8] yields 13.36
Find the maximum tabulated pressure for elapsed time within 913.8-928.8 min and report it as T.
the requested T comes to 11.57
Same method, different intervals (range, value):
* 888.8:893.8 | 10.41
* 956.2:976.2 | 14.36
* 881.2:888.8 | 13.98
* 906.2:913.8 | 12.75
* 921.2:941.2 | 12.4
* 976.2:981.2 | 13.67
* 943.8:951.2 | 13.35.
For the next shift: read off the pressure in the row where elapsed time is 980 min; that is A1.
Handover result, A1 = 13.67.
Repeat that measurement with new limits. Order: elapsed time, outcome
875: 14.05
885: 13.98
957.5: 13.69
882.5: 13.45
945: 13.16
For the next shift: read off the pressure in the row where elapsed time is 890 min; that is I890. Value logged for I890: 10.41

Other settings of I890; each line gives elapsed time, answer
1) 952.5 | 13.12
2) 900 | 13.52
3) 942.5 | 13.1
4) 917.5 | 9.79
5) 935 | 11.58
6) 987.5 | 13.61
